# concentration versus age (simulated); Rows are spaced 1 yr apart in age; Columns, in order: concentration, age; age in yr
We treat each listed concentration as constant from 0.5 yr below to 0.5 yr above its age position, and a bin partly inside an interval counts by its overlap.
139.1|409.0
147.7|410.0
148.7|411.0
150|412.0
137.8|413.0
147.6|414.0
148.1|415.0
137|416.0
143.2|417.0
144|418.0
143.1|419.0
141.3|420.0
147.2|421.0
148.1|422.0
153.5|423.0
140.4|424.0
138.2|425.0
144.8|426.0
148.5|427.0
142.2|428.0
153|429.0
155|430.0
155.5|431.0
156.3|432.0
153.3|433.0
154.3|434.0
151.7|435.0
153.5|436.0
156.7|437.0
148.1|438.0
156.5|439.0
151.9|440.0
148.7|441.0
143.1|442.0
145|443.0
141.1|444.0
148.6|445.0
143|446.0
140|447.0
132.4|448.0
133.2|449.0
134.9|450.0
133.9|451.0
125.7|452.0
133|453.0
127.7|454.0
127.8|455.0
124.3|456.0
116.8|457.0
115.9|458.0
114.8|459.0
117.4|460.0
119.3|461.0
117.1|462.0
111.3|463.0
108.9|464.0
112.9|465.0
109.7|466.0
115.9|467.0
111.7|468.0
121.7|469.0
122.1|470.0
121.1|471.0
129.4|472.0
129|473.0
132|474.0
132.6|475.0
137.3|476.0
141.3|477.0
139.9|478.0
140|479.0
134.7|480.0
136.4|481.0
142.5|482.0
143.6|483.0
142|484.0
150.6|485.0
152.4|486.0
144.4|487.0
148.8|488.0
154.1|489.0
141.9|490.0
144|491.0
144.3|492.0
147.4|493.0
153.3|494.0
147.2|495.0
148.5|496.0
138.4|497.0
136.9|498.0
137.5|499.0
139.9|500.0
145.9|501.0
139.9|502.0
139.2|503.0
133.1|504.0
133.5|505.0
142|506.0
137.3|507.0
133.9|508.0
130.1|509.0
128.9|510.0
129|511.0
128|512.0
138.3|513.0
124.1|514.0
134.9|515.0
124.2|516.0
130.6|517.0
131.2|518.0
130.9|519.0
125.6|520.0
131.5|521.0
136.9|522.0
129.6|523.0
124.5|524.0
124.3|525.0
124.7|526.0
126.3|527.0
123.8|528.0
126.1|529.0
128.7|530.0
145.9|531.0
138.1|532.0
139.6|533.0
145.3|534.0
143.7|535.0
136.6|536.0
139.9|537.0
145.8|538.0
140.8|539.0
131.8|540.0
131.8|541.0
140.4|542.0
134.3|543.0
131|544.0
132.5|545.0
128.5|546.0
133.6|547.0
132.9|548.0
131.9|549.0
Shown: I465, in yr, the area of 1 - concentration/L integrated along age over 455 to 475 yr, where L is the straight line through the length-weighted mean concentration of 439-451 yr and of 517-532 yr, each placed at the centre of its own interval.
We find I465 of 2.9 yr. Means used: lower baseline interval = 142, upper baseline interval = 130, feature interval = 119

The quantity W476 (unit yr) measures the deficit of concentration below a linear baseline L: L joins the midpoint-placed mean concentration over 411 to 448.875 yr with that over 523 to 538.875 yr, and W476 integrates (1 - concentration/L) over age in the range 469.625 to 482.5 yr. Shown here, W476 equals 0.7 yr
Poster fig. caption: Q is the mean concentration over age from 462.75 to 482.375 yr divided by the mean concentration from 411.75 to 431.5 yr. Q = 0.87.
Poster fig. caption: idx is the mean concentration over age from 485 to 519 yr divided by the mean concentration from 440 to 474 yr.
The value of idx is 1.1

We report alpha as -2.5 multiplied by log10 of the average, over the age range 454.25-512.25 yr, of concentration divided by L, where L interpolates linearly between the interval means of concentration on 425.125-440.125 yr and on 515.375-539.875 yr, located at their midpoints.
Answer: 0.07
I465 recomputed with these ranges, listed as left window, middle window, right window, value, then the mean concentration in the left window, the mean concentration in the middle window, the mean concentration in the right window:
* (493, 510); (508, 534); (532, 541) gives 1.7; 140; 131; 140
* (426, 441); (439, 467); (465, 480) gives 2.2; 152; 129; 127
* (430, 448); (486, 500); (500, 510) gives -0.6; 150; 145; 137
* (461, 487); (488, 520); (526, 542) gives -1.2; 130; 138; 136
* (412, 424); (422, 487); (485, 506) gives 3.5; 145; 136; 144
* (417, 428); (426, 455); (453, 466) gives -2.9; 145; 145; 118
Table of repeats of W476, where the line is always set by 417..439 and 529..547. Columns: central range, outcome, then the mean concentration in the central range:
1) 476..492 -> -0.08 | 144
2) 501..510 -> 0.27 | 136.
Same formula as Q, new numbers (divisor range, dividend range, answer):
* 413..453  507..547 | 0.91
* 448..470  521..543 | 1.11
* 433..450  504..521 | 0.90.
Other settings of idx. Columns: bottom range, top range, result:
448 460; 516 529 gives 1.02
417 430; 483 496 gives 1.01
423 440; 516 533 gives 0.86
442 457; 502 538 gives 0.99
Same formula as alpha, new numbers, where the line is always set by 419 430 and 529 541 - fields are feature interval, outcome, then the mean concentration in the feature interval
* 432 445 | -0.04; 150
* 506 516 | 0.07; 132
